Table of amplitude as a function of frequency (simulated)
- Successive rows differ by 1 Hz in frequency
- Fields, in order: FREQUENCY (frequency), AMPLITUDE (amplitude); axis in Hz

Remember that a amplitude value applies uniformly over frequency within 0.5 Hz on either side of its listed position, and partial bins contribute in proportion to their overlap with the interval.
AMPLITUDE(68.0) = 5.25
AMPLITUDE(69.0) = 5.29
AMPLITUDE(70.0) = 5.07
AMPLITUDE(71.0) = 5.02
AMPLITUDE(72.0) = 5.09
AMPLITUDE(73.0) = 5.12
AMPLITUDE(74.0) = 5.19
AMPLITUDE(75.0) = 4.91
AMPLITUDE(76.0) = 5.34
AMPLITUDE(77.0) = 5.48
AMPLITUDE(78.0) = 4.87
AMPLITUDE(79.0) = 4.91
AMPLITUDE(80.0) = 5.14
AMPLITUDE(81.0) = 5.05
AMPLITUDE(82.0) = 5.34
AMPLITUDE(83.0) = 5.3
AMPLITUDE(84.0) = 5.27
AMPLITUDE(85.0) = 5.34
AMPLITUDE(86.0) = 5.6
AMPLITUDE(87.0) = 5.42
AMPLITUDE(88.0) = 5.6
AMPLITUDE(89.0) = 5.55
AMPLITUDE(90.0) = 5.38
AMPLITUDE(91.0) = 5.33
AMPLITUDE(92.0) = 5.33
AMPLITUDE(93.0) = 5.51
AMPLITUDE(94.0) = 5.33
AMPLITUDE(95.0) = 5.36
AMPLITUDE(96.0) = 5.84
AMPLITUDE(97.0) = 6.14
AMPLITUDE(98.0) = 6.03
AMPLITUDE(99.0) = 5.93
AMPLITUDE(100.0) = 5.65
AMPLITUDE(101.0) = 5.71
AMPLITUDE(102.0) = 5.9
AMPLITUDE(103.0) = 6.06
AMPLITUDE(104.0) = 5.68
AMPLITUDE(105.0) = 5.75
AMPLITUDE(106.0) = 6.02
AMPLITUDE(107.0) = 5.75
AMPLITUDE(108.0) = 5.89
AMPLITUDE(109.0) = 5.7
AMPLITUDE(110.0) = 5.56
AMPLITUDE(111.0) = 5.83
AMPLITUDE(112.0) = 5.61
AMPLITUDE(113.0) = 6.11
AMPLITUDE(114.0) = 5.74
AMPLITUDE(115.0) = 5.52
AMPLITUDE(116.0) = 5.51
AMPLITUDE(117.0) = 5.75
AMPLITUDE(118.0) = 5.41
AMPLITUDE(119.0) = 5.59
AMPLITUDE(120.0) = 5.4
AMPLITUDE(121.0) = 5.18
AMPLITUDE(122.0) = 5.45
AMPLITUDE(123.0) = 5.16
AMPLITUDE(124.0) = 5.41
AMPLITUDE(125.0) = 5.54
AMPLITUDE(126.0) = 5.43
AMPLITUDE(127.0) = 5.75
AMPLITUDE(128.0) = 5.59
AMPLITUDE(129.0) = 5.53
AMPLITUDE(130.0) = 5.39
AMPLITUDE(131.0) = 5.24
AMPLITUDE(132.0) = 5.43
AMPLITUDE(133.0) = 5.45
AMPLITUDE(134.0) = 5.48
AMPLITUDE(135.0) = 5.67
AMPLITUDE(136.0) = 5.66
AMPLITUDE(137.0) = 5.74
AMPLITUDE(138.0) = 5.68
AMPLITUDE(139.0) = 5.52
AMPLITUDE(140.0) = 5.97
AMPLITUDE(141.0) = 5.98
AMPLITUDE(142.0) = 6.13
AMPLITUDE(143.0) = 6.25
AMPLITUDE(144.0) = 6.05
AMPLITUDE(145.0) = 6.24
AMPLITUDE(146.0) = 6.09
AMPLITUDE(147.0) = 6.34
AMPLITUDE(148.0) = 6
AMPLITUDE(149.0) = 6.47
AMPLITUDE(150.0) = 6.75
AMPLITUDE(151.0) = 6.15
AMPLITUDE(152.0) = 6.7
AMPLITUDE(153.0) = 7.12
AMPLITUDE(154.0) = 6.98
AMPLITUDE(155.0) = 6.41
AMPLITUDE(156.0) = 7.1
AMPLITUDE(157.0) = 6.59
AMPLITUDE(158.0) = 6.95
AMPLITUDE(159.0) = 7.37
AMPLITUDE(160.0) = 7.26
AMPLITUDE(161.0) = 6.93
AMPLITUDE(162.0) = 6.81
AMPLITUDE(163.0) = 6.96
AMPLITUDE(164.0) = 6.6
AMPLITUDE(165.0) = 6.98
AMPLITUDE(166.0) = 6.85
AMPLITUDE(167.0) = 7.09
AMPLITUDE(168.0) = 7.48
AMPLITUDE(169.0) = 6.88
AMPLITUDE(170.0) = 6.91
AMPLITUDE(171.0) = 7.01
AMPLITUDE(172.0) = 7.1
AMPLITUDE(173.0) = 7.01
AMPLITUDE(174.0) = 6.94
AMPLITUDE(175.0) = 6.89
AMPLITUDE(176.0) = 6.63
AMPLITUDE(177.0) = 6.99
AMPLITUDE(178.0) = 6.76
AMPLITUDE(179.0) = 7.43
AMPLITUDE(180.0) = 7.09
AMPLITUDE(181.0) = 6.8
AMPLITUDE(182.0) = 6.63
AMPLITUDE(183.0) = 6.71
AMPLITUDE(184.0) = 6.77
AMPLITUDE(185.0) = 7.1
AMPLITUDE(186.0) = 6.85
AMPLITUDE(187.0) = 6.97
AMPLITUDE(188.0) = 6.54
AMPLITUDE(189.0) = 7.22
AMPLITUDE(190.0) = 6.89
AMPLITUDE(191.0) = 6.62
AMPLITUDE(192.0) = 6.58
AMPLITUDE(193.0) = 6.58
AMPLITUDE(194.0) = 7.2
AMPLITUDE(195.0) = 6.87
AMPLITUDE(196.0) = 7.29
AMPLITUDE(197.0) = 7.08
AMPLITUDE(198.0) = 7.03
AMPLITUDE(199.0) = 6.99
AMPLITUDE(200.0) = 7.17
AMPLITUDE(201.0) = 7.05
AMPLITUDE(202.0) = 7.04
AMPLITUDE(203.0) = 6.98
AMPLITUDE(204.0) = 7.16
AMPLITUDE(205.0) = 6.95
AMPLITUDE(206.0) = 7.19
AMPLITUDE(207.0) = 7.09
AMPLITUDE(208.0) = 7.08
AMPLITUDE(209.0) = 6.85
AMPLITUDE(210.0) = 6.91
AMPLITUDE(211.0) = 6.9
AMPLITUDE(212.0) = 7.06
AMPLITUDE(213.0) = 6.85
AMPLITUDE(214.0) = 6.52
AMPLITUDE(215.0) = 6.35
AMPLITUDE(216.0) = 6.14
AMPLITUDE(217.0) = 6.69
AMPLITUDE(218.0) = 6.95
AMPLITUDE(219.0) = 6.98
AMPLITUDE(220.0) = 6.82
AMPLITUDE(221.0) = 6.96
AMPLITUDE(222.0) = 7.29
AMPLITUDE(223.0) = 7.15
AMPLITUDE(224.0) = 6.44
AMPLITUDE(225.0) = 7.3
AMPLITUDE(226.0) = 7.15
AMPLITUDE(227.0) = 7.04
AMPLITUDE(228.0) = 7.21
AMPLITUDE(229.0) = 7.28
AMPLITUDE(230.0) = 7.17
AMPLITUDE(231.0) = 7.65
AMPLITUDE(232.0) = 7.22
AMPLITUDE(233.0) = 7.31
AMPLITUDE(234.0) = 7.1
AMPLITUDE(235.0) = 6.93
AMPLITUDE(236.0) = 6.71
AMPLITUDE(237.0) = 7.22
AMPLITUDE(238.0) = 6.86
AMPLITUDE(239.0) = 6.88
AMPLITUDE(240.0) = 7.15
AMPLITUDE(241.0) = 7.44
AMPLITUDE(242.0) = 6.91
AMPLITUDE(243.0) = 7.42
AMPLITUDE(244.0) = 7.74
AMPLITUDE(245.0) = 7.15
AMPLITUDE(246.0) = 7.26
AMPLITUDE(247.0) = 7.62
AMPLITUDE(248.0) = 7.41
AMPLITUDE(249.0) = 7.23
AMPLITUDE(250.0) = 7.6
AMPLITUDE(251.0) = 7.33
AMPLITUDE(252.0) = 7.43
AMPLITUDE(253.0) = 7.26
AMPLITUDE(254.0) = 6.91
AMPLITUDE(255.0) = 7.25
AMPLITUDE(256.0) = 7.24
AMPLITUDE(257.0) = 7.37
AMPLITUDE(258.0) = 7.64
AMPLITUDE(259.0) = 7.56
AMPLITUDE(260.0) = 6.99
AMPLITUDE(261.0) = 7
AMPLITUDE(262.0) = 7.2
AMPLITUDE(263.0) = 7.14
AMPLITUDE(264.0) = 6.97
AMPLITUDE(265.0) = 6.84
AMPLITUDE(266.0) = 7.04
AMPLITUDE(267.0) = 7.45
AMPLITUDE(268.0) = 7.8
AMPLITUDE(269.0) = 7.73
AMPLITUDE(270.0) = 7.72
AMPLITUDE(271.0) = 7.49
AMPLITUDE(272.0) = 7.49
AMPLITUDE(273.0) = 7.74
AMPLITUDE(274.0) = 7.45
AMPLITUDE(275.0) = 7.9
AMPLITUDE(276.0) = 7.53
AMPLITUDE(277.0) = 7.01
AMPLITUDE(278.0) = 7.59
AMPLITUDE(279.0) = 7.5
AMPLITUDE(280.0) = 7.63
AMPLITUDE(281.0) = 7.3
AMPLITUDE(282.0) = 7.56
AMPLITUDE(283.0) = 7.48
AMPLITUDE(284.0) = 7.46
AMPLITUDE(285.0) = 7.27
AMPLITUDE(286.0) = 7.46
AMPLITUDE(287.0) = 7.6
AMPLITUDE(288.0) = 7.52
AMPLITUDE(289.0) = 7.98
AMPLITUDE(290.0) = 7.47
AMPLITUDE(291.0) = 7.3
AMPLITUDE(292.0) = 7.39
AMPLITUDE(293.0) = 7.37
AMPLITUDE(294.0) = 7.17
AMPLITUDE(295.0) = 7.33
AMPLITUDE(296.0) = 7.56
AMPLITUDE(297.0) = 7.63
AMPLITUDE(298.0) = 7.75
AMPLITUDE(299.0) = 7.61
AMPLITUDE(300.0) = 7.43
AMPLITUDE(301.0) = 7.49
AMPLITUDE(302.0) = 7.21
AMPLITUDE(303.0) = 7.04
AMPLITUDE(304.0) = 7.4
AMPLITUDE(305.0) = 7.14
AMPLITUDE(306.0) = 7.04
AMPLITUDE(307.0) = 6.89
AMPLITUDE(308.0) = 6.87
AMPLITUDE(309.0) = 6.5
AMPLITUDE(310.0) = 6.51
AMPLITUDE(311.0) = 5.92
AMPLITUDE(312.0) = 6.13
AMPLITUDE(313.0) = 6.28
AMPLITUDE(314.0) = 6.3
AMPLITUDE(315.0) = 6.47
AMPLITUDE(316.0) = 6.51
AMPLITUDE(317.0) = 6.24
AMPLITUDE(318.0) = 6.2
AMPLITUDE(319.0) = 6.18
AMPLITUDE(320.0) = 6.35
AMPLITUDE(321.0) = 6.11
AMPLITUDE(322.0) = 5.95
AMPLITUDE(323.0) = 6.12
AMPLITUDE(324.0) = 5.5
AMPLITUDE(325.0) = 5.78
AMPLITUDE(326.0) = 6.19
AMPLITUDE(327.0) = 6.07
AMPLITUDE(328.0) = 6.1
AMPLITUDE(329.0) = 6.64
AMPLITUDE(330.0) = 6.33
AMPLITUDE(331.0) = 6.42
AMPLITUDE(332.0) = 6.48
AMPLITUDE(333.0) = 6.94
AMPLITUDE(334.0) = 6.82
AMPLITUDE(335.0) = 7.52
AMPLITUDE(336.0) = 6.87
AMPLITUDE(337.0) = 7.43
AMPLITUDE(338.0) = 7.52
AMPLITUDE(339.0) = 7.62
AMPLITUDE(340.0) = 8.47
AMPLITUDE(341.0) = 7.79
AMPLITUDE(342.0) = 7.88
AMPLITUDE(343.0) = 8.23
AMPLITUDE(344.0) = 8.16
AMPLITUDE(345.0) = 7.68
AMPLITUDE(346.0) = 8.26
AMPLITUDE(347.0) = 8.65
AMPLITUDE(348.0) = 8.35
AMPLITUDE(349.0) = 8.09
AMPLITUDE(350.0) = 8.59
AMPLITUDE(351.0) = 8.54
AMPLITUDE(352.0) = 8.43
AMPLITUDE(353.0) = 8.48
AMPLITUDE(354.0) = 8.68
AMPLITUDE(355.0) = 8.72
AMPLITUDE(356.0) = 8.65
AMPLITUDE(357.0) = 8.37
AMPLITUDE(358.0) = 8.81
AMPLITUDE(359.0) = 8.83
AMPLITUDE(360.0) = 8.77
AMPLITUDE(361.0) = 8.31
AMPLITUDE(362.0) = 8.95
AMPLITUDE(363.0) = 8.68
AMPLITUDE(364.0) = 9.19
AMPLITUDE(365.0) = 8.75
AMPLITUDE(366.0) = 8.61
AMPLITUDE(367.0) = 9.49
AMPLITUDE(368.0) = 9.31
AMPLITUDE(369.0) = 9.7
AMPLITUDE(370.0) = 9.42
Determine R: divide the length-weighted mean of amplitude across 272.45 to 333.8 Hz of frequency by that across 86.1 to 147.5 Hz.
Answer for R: 1.22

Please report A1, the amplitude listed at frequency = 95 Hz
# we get 5.36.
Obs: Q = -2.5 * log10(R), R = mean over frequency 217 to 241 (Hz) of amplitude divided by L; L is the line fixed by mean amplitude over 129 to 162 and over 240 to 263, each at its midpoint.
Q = 0.00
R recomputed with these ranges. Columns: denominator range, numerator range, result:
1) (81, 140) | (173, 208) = 1.24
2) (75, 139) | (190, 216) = 1.25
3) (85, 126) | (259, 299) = 1.32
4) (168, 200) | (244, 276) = 1.06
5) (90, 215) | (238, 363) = 1.16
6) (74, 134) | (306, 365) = 1.33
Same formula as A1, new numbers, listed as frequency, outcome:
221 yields 6.96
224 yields 6.44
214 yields 6.52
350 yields 8.59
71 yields 5.02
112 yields 5.61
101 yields 5.71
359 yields 8.83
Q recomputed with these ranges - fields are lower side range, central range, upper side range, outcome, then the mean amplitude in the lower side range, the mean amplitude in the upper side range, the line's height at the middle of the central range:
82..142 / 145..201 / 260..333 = -0.13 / 5.61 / 7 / 6.07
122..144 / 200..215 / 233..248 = -0.04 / 5.62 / 7.18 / 6.7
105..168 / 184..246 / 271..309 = -0.04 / 6.05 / 7.41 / 6.75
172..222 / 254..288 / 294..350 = -0.07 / 6.91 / 7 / 6.96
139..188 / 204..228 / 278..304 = 0.02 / 6.74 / 7.46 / 7.04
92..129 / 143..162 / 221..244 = -0.08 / 5.65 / 7.14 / 6.17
